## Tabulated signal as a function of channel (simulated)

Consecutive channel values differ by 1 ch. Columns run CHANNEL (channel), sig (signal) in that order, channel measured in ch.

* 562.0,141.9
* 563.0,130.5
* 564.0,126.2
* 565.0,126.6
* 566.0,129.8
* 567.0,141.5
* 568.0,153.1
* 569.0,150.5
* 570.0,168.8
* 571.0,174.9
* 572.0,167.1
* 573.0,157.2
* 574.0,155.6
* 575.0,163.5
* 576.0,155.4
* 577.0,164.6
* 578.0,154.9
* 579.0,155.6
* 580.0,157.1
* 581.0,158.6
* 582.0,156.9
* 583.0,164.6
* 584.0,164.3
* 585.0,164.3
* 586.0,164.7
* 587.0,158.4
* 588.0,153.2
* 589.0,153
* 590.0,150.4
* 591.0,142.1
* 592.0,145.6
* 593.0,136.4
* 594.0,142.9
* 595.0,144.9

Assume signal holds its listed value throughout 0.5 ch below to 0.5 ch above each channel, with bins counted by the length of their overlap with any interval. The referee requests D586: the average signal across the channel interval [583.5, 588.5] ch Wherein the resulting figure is 161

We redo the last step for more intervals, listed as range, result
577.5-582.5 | 157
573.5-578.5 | 159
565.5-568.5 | 141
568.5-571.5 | 165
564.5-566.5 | 128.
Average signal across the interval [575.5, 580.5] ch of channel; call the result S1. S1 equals 158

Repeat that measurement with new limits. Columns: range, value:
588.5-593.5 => 146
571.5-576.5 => 160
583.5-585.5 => 164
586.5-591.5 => 151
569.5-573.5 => 167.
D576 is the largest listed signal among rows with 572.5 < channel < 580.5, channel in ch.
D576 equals 164.6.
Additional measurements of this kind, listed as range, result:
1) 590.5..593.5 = 145.6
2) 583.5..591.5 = 164.7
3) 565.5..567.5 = 141.5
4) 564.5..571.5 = 174.9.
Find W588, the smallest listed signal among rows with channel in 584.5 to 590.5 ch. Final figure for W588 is 150.4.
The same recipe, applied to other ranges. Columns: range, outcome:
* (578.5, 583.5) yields 155.6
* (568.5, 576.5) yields 150.5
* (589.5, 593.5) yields 136.4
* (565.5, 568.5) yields 129.8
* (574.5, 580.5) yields 154.9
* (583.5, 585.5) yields 164.3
